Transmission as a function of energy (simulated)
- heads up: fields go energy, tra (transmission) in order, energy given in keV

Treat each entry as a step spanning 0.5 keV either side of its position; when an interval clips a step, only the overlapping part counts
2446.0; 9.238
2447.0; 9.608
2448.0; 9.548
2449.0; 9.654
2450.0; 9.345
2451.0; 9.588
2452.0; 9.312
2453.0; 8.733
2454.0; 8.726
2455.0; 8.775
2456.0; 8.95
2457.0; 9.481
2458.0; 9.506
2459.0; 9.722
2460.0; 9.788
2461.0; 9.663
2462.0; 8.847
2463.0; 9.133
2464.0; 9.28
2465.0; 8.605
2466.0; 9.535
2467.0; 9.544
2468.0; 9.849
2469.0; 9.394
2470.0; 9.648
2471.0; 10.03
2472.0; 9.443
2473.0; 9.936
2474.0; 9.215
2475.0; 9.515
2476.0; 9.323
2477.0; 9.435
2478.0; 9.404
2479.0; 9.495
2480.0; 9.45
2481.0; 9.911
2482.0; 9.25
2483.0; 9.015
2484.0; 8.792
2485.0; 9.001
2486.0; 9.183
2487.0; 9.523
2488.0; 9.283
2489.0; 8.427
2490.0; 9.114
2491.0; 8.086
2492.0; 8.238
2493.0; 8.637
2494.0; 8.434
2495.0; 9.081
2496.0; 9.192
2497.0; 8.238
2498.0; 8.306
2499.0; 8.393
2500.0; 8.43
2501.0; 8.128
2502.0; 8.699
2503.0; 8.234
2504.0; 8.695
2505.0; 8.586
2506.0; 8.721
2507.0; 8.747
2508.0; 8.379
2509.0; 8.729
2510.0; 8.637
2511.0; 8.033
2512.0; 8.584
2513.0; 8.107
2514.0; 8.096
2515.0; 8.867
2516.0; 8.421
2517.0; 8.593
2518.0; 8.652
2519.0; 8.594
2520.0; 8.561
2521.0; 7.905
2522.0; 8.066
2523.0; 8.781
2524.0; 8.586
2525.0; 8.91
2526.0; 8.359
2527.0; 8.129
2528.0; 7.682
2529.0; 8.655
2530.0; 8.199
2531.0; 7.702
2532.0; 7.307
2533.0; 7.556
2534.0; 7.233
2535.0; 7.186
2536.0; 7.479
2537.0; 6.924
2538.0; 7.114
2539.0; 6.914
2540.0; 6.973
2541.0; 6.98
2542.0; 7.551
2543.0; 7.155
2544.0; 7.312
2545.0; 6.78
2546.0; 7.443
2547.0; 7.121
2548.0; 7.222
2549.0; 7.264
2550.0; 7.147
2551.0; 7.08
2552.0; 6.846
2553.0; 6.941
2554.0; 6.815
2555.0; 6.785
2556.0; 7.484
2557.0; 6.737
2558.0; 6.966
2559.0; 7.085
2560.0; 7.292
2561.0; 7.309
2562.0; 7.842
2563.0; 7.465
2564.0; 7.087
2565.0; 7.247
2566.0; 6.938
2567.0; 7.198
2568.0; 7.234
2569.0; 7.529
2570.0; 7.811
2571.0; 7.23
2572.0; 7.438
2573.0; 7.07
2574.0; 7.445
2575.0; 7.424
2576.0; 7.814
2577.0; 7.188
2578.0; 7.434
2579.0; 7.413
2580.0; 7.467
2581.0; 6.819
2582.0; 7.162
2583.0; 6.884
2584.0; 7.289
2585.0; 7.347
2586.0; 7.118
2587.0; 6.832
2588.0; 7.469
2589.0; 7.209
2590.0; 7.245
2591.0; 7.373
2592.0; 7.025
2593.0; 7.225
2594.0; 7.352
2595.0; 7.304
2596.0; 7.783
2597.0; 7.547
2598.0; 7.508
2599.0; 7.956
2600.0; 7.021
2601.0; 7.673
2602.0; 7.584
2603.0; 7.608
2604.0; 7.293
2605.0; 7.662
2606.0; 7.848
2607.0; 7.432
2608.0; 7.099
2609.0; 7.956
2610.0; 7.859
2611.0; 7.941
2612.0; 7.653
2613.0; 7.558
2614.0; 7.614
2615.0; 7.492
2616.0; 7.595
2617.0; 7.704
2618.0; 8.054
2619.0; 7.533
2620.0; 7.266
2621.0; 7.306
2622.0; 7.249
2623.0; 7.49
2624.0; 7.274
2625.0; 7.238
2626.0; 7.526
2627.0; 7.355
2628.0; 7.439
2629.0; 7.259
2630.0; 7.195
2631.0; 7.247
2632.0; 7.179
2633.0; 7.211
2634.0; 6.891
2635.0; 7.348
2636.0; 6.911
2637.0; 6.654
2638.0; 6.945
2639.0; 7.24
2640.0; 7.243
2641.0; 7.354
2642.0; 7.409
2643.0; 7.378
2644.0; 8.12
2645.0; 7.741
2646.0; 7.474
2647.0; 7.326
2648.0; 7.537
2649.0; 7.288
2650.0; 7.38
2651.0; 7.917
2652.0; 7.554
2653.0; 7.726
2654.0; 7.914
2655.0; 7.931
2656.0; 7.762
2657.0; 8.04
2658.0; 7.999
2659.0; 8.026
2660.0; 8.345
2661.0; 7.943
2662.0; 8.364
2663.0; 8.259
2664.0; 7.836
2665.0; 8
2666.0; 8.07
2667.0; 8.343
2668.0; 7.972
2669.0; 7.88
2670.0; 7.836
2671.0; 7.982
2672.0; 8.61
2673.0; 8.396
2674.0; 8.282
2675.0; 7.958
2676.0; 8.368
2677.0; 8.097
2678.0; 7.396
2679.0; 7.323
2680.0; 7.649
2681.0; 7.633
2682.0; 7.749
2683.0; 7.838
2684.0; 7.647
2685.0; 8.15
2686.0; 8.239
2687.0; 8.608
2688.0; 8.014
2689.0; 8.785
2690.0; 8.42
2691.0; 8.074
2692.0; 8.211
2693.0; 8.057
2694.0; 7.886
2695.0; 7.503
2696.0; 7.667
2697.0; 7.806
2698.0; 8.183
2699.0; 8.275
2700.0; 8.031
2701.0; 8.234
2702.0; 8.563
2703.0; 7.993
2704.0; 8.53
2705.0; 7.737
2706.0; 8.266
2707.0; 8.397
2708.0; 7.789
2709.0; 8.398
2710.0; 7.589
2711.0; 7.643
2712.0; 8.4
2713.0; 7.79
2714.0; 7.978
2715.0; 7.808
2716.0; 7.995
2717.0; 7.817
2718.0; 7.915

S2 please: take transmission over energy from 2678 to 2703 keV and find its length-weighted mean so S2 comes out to 8.01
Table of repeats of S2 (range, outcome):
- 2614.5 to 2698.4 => 7.73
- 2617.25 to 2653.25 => 7.37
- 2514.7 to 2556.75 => 7.64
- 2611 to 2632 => 7.46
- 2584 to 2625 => 7.47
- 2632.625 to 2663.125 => 7.58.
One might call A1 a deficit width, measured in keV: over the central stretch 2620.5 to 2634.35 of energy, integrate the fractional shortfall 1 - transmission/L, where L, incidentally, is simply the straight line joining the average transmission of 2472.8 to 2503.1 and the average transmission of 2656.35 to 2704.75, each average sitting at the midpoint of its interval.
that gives 1.7 keV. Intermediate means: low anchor 8.95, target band 7.28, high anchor 8.06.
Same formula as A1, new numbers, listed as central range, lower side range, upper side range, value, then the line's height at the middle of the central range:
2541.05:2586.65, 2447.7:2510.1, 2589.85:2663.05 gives 5.33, 8.18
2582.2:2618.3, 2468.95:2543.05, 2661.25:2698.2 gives 3.41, 8.25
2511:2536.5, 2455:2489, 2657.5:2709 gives 2.51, 9.05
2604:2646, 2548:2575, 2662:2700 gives 1.20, 7.65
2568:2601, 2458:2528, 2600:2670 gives 2.91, 8.05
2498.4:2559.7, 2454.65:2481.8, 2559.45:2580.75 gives 2.93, 8.2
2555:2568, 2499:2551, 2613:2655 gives 0.95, 7.78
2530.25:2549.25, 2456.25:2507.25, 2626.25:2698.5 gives 3.14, 8.67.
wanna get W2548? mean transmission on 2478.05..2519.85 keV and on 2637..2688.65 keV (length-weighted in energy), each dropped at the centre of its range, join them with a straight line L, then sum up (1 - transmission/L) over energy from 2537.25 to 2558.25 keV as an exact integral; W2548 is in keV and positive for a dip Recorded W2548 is 3.42 keV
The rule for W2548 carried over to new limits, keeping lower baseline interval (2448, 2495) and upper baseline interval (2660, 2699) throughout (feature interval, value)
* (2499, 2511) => 0.71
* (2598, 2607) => 0.97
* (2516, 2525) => 0.47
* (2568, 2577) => 1.26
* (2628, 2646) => 2.21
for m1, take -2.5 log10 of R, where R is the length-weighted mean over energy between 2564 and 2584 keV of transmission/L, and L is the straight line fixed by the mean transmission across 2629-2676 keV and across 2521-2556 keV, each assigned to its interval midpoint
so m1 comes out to 0.04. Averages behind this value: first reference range 7.48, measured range 7.3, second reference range 7.7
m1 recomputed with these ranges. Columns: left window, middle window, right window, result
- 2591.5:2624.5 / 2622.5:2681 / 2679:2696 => 0.018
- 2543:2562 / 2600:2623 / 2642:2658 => -0.018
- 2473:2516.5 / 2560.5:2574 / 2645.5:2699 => 0.153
